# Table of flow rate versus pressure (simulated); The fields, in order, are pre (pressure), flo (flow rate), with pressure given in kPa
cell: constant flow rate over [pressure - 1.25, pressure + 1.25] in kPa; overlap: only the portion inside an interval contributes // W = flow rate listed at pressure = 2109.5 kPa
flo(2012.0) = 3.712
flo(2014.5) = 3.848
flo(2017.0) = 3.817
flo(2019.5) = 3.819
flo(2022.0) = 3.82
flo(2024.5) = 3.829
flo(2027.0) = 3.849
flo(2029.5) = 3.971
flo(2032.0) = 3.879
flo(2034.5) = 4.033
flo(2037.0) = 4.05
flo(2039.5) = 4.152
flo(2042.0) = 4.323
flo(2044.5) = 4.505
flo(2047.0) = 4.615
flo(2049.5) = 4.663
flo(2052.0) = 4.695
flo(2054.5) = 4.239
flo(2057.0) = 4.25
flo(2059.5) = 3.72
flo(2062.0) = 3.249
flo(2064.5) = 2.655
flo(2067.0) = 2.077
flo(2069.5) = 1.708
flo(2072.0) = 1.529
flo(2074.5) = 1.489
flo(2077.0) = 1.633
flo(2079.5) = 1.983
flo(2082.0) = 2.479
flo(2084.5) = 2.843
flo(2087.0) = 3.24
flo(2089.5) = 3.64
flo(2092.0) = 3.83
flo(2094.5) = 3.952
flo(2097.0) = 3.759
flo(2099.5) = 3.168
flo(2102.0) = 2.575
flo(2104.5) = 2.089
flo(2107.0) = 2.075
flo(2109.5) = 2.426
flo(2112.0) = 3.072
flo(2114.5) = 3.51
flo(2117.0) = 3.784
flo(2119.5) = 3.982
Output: 2.426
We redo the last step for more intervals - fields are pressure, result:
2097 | 3.759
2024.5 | 3.829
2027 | 3.849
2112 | 3.072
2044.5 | 4.505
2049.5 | 4.663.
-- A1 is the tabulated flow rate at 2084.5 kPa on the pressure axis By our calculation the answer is 2.843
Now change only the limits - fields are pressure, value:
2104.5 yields 2.089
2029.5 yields 3.971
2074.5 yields 1.489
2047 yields 4.615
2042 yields 4.323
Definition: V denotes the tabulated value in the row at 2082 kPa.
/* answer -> 2.479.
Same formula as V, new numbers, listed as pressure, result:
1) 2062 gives 3.249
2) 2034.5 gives 4.033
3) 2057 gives 4.25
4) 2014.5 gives 3.848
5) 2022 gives 3.82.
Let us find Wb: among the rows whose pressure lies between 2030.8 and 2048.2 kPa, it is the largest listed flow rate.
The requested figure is 4.615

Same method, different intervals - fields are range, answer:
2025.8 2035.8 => 4.033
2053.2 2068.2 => 4.25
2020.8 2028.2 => 3.849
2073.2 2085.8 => 2.843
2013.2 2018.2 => 3.848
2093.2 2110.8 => 3.952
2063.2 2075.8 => 2.655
